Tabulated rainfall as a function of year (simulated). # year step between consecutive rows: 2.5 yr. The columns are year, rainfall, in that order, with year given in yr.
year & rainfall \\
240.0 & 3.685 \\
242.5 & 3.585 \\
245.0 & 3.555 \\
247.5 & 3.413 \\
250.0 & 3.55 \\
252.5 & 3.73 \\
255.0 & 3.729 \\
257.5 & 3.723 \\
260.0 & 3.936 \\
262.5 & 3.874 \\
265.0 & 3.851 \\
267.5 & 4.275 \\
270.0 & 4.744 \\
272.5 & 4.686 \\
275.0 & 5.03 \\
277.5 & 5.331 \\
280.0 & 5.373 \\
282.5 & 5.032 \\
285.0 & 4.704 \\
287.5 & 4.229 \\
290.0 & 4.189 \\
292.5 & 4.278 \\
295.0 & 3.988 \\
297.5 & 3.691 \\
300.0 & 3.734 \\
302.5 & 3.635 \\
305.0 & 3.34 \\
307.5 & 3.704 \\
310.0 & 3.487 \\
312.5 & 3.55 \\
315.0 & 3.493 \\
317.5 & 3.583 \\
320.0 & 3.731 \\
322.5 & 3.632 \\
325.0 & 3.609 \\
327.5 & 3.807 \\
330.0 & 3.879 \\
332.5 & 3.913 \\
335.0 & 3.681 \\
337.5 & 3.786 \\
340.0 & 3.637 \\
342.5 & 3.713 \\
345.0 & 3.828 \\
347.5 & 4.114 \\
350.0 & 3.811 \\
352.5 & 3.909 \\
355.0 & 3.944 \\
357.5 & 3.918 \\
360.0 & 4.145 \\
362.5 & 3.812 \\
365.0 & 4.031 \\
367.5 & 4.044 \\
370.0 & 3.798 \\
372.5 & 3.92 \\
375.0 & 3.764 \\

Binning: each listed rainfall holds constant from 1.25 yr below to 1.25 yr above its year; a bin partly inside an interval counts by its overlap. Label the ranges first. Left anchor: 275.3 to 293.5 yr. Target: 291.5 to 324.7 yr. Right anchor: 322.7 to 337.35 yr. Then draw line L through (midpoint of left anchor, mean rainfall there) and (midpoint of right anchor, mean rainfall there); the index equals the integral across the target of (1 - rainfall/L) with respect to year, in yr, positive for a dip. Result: 4.4 yr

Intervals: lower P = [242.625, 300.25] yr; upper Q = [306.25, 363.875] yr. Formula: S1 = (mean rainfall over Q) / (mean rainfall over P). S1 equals 0.9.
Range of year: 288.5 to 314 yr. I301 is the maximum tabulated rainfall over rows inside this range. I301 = 4.278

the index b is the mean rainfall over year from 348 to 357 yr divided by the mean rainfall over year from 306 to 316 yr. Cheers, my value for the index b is 1.10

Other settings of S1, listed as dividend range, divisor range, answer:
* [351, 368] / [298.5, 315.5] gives 1.11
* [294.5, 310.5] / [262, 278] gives 0.80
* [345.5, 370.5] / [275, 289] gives 0.80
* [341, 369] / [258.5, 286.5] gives 0.85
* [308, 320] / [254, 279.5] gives 0.82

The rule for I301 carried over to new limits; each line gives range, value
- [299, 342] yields 3.913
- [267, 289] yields 5.373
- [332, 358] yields 4.114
